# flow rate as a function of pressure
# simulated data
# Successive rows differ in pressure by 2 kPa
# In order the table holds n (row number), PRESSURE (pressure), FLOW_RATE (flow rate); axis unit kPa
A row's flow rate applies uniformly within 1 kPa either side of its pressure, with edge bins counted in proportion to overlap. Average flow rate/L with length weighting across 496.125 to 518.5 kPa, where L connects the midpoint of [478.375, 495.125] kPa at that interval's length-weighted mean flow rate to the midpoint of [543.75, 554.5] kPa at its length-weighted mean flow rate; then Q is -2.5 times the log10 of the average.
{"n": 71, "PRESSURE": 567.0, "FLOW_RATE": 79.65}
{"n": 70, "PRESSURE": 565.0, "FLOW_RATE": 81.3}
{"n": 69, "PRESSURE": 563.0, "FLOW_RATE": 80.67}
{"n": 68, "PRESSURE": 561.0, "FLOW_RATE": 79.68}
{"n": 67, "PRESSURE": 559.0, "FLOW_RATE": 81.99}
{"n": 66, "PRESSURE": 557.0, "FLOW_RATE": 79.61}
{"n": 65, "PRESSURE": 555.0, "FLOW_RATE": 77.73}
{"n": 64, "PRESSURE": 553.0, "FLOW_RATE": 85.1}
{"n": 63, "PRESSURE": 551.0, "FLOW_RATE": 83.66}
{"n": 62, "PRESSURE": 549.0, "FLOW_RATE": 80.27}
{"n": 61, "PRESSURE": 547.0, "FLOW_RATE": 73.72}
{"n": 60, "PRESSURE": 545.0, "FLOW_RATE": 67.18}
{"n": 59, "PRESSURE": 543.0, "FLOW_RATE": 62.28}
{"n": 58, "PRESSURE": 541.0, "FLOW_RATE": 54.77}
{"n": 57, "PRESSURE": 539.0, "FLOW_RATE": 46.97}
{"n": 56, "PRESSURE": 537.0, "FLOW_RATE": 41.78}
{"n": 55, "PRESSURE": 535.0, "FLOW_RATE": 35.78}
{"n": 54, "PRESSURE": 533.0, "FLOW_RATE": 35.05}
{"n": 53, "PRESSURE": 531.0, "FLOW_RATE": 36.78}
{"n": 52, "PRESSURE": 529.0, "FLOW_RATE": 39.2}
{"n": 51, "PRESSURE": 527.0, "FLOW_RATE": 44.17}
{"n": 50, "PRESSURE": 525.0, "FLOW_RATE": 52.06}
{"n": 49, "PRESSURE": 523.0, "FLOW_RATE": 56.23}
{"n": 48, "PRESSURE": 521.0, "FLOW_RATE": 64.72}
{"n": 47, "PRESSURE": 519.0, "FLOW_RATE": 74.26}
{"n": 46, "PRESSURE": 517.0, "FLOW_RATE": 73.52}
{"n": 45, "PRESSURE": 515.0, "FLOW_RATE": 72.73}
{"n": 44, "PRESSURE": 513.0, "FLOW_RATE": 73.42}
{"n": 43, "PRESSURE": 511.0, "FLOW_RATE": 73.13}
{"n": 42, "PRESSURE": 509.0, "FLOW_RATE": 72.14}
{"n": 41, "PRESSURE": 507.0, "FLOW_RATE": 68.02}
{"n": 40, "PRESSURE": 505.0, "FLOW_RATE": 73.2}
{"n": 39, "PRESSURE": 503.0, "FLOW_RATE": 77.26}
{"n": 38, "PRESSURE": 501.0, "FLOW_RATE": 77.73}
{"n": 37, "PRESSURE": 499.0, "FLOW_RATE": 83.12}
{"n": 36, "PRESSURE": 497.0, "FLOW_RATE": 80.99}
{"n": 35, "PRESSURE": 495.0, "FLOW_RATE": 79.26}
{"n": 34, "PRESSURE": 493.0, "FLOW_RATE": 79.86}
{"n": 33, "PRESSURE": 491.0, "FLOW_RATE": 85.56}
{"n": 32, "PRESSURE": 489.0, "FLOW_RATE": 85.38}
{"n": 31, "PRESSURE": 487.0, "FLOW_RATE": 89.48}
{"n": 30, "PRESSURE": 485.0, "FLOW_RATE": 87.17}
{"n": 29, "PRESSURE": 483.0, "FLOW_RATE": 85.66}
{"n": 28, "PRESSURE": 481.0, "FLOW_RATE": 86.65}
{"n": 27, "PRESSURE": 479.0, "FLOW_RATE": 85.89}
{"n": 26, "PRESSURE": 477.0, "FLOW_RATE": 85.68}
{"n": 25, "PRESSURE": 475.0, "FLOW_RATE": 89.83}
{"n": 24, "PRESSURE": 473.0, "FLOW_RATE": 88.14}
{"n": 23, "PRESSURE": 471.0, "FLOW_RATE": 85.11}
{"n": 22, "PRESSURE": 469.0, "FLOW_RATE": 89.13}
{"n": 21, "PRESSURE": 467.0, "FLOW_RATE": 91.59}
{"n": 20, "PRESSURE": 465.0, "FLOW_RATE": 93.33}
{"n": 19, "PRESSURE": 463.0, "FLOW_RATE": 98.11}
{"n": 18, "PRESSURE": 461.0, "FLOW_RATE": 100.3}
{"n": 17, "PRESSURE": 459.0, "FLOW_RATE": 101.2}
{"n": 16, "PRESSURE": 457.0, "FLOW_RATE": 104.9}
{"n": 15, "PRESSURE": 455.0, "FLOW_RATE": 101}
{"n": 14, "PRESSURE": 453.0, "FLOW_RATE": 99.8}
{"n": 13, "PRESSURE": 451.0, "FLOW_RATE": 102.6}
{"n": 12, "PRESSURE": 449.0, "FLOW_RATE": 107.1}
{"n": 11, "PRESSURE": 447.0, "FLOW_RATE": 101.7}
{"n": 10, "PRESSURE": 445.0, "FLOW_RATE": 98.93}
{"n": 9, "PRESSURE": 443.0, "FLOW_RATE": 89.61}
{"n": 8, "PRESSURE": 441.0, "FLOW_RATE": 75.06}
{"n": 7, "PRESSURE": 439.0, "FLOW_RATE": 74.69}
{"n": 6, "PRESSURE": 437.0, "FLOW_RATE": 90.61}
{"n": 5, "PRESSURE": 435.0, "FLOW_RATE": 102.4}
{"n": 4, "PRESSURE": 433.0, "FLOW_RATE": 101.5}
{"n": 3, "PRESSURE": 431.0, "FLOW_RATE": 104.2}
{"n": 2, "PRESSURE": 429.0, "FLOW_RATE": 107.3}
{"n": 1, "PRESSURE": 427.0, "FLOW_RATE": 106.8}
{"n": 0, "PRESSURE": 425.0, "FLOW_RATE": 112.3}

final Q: 0.11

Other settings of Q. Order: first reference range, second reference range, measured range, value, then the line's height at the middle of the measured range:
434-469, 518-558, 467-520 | -0.04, 78.2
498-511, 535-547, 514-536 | 0.21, 63.6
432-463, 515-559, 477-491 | -0.06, 82.2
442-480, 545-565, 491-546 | 0.34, 85.8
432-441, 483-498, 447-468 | -0.14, 87.9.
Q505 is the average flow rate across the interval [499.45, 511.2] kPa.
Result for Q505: 74.1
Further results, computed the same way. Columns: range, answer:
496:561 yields 65.8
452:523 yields 84.1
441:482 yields 94.5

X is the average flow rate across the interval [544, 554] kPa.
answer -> 78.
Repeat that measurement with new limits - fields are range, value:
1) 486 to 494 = 85.1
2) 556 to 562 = 80.4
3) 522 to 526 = 54.1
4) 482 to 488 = 87.4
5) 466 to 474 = 88.5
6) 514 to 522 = 71.3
